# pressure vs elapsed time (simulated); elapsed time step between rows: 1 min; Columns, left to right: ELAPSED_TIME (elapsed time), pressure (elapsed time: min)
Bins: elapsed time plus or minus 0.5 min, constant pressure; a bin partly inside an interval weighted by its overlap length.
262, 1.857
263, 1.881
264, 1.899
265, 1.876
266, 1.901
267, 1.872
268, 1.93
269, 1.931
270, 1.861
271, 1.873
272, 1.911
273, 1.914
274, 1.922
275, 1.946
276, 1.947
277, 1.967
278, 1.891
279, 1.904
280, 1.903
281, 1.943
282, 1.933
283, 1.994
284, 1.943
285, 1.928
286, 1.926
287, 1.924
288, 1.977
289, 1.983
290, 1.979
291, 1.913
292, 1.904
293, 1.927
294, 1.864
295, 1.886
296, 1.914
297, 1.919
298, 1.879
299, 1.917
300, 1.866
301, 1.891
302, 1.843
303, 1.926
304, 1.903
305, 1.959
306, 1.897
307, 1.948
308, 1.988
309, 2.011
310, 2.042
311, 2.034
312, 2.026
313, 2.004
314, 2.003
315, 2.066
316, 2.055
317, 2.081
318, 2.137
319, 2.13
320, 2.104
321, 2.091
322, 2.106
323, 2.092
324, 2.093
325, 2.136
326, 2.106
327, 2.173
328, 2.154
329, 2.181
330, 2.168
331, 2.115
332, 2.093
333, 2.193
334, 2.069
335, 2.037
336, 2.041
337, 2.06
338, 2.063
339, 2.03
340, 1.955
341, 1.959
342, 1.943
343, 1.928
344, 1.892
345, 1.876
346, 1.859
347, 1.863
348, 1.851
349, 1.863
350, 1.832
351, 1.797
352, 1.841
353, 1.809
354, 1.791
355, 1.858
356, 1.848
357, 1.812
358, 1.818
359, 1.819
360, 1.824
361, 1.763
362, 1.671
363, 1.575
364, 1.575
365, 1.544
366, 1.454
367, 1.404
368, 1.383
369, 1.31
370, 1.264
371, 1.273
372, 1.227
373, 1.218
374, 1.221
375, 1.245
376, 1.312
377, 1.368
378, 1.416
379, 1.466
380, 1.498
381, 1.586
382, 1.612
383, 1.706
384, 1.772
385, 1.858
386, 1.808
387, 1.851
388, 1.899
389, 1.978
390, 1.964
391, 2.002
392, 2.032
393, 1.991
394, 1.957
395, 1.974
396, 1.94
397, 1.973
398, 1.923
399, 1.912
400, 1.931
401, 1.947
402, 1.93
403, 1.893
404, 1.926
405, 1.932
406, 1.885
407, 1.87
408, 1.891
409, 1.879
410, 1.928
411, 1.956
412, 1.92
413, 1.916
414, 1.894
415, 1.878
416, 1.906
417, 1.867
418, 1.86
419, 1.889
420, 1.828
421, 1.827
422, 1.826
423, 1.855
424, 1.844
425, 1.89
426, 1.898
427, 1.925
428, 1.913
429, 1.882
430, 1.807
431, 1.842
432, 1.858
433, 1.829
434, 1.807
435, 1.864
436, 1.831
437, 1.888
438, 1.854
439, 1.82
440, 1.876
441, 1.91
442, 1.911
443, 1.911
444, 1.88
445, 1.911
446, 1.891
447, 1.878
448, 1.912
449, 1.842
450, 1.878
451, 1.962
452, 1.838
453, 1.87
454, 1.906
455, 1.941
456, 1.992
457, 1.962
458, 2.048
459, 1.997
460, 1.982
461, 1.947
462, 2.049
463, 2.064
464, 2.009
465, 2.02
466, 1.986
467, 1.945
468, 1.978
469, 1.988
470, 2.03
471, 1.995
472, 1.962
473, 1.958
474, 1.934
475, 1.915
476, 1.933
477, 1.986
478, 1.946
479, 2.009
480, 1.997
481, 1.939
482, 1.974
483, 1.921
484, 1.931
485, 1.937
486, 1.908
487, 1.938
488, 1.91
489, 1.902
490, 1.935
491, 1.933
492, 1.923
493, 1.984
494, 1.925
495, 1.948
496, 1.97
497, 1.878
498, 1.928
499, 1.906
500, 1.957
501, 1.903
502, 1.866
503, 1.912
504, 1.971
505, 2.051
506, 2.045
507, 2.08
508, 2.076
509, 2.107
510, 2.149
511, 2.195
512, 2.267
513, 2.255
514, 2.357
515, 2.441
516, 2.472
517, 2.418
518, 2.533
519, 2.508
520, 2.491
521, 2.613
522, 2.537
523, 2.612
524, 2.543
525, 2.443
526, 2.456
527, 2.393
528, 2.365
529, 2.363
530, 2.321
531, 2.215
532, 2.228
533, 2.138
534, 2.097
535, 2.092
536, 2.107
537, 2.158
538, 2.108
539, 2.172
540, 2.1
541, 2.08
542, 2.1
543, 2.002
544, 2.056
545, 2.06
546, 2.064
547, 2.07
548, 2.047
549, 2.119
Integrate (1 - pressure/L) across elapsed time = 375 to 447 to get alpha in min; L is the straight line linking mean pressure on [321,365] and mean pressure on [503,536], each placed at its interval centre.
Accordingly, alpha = 8.1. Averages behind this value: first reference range 1.94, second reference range 2.3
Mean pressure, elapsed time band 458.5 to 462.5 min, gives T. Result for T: 1.99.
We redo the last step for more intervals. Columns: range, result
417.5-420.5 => 1.86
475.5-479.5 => 1.97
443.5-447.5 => 1.89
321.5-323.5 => 2.1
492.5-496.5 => 1.96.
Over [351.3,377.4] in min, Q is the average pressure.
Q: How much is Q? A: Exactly 1.55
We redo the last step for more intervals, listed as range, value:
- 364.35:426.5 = 1.75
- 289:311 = 1.93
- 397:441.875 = 1.88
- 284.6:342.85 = 2.01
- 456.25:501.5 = 1.96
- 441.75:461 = 1.92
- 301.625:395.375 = 1.84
